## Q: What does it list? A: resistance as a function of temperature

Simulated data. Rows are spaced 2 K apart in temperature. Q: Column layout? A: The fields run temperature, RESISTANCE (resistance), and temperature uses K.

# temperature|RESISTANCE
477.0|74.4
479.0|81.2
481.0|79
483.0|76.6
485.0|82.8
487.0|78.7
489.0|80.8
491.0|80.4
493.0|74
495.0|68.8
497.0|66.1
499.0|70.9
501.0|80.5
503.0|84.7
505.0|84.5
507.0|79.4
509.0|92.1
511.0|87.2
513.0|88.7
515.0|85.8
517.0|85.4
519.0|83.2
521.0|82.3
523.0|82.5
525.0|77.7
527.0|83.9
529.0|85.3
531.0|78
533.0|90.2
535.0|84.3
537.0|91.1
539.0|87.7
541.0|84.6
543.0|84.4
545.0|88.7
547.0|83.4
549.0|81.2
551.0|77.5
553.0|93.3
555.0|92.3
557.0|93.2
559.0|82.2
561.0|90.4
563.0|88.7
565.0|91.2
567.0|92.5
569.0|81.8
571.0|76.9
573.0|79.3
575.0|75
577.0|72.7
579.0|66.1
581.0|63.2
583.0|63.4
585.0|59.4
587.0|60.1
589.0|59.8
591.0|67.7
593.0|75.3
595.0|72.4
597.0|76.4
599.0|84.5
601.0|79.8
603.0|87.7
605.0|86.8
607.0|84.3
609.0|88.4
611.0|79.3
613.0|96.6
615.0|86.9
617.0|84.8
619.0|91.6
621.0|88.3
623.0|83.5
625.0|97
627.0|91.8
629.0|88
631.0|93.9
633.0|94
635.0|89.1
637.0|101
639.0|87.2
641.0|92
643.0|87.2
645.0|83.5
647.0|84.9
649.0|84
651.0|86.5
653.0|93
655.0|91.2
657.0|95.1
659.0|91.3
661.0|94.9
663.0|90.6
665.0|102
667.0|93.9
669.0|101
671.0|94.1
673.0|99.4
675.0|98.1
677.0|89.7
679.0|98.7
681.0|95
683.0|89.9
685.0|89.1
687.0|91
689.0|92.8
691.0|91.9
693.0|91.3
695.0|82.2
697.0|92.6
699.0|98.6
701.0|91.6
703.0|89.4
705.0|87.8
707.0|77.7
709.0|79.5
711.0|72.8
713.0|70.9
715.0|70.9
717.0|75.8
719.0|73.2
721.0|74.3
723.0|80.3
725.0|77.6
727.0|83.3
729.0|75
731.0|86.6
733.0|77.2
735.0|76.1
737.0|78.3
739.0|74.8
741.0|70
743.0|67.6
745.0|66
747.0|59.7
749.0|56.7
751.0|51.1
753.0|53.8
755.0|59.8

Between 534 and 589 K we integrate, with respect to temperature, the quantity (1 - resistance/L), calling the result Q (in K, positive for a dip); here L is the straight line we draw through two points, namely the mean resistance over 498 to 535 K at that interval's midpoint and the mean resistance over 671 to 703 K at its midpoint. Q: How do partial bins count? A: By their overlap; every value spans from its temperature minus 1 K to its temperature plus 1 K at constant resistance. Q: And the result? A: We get 3.4 K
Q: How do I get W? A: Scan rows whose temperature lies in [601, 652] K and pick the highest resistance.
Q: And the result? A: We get 101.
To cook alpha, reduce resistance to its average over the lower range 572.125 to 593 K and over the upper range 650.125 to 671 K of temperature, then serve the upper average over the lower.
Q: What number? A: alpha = 1.40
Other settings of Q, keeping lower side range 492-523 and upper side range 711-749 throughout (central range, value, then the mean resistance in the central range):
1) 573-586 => 1.8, 67.6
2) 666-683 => -4.6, 95.9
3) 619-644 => -4.6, 91.1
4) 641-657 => -2.4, 88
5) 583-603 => 1.8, 71.1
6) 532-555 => -1.9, 86.3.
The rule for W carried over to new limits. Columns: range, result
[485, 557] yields 93.3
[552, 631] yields 97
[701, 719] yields 91.6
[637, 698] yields 102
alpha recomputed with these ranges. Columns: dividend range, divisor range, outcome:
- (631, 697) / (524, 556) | 1.08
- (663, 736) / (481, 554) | 1.05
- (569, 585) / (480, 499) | 0.93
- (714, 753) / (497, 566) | 0.85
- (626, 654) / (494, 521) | 1.10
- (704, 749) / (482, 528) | 0.93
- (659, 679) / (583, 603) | 1.35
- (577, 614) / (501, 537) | 0.89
